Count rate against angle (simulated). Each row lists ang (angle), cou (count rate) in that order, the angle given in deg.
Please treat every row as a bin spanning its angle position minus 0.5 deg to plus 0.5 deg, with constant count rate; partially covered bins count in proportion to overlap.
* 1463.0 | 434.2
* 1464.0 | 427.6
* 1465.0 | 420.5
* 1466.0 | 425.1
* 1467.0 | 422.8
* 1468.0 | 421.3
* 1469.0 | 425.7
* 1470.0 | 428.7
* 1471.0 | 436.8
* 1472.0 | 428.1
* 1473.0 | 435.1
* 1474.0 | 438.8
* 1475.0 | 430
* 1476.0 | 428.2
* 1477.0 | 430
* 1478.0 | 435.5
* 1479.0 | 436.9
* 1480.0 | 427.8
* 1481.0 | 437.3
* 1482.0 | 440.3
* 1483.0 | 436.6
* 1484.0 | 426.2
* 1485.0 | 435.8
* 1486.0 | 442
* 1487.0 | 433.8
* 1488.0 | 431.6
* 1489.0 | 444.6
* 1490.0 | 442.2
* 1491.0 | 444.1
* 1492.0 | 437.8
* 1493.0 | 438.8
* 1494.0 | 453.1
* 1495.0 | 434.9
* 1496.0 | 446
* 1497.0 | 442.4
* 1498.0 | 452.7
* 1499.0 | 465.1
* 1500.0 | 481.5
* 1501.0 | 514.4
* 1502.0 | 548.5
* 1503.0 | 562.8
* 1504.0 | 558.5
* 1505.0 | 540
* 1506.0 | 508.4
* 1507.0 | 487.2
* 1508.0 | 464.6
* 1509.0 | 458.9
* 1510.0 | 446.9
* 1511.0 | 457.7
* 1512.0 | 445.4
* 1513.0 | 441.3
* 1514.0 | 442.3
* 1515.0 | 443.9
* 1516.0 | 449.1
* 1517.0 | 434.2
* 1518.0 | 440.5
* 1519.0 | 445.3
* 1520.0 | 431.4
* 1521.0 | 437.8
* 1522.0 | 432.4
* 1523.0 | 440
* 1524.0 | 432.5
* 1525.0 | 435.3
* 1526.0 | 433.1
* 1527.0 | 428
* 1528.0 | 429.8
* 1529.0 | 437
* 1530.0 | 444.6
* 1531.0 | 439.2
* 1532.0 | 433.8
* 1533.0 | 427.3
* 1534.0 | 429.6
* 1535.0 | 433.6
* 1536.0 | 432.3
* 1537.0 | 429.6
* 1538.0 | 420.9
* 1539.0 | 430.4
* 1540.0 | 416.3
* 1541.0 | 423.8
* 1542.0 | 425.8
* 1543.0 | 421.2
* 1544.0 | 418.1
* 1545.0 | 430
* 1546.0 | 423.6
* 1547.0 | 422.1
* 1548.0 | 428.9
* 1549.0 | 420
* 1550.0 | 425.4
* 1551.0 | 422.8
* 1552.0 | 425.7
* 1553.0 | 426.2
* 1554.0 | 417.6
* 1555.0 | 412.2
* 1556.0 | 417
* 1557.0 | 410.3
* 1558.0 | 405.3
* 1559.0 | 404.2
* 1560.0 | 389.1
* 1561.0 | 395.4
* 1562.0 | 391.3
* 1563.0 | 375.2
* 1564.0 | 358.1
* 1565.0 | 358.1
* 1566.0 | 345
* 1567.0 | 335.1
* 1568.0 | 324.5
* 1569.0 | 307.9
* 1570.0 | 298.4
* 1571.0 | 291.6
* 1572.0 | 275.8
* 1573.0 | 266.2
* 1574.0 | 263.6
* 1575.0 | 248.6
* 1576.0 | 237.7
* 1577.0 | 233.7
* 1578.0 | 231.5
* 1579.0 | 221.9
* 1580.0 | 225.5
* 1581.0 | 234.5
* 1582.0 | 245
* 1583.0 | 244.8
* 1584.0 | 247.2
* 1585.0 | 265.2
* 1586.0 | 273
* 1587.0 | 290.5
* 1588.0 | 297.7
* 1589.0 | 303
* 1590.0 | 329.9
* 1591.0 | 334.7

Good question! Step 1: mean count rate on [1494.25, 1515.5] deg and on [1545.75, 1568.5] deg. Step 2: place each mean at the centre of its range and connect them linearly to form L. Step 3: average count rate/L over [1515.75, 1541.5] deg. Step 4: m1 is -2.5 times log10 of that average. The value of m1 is 0.02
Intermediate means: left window 478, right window 397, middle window 433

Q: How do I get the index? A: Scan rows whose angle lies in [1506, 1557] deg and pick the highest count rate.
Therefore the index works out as 508.4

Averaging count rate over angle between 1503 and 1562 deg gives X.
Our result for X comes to 437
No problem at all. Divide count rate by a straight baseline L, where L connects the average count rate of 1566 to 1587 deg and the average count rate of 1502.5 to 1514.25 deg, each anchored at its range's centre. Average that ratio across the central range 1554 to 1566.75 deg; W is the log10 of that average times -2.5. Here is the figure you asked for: -0.22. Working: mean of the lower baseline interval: 485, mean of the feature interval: 389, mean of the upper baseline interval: 266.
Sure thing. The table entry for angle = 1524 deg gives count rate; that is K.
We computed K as 432.5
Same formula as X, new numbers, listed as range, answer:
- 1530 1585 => 363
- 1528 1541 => 431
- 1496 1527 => 465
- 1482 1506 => 466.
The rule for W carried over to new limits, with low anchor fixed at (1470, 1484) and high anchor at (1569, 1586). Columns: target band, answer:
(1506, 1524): -0.221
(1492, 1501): -0.143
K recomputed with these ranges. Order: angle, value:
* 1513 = 441.3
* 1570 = 298.4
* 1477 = 430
